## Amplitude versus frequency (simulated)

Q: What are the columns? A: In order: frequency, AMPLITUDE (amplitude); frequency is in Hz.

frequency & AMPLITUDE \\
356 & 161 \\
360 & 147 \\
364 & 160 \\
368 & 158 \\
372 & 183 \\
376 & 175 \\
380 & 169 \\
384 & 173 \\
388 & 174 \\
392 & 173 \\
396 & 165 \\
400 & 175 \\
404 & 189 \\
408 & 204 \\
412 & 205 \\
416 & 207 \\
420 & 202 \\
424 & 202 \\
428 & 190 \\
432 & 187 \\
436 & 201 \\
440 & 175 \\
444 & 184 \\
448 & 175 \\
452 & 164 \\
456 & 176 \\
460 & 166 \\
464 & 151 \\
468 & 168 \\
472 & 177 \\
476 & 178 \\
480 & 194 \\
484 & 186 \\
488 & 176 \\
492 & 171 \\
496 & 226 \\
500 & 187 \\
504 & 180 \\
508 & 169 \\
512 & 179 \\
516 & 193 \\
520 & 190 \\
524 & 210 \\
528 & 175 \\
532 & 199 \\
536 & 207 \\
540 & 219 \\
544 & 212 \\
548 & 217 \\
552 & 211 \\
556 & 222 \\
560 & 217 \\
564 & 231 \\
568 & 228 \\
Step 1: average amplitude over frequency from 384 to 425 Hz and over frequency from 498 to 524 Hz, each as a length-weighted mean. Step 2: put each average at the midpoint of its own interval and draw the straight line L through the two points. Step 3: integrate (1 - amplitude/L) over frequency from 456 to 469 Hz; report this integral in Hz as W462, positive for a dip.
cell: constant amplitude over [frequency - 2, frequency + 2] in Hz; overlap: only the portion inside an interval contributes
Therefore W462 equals 1.6 Hz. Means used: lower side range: 188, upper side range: 185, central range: 163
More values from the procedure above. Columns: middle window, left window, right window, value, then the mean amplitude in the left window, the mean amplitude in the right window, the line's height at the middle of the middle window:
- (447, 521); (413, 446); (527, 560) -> 8.1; 194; 209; 201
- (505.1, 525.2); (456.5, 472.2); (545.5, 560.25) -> 0.8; 165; 217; 195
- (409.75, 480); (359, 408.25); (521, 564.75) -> 1.1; 172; 210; 187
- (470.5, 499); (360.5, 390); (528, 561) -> 1.3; 169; 211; 196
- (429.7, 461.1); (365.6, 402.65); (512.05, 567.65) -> 1.1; 172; 208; 186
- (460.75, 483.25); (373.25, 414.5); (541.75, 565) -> 2.8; 181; 218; 199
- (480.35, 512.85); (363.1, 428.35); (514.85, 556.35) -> 2.2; 183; 205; 198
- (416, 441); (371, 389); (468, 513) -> -2.3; 174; 183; 178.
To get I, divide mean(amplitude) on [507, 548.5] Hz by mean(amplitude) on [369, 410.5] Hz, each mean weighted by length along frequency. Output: 1.1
